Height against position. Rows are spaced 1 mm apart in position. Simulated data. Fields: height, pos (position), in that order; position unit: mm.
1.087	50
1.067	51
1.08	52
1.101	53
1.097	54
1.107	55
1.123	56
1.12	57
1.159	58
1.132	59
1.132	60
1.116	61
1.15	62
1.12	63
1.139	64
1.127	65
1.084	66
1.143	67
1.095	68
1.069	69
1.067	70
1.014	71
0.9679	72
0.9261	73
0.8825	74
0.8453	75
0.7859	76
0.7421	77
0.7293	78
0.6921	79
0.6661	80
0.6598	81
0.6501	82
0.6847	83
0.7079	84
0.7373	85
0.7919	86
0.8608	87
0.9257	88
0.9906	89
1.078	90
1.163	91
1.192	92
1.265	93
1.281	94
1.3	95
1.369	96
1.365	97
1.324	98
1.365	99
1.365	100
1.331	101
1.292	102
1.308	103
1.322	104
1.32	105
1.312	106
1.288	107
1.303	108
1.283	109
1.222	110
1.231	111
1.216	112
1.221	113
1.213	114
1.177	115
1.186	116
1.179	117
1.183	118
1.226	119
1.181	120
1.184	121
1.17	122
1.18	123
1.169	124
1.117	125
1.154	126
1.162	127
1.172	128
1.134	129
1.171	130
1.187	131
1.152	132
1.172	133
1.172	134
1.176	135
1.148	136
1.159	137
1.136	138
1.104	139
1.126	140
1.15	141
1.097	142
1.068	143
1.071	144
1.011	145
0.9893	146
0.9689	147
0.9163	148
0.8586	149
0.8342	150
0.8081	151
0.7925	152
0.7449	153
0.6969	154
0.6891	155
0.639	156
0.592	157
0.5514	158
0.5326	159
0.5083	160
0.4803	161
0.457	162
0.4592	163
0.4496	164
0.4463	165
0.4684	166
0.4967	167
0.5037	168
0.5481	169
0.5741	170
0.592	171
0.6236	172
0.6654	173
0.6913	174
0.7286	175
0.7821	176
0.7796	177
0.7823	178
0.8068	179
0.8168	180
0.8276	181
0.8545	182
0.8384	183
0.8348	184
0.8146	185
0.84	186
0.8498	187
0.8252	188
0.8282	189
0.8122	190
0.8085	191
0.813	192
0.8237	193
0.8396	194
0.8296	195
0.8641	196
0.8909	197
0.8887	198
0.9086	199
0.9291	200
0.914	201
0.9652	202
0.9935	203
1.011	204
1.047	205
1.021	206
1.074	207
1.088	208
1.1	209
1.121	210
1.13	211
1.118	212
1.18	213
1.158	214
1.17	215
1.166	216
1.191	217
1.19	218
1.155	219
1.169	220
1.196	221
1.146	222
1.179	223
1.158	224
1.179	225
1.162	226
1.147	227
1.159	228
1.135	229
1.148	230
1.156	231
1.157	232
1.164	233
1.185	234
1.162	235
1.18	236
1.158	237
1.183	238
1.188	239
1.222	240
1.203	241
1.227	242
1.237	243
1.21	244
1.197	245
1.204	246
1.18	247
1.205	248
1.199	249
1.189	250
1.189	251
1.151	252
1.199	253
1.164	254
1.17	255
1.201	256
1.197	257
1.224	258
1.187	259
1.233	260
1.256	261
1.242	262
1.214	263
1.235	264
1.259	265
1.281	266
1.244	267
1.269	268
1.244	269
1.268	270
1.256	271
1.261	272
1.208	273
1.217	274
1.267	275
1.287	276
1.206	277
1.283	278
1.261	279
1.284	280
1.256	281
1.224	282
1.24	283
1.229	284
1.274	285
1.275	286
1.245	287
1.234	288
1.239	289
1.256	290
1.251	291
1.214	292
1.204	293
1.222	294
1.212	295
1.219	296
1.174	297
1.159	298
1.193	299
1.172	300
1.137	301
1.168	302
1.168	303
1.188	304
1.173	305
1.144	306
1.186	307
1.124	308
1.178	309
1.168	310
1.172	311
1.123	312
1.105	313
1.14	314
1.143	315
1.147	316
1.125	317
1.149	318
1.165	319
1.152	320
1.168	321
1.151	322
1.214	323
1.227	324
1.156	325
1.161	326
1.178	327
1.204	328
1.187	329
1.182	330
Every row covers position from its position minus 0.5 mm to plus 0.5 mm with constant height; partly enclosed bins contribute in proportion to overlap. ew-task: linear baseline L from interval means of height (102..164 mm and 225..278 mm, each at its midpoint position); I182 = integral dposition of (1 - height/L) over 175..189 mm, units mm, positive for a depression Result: 3.7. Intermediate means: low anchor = 1.04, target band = 0.816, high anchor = 1.21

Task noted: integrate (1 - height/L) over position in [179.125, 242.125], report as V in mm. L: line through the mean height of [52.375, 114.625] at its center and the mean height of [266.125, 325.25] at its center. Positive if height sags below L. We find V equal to 6.6 mm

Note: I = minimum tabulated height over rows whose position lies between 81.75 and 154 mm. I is 0.6501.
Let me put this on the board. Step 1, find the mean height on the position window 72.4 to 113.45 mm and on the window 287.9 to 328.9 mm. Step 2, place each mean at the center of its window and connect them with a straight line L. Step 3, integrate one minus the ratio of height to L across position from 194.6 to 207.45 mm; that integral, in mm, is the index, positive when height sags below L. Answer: 2.0 mm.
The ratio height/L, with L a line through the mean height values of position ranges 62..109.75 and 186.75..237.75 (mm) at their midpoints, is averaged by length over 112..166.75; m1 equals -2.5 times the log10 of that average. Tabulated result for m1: 0.10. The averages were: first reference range 1.06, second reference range 1.05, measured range 0.963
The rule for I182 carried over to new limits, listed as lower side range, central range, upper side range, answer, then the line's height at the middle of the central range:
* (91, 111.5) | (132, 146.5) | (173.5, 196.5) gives -0.5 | 1.08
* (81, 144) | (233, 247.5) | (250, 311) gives 0.1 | 1.2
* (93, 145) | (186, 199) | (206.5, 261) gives 3.8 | 1.19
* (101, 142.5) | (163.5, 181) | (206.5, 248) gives 8.1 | 1.18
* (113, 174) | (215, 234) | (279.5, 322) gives -2.0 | 1.06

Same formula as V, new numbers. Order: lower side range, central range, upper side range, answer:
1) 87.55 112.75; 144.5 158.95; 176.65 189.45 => 3.0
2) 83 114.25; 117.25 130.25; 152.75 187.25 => -2.3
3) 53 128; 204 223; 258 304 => 0.8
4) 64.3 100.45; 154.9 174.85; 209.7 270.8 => 10.0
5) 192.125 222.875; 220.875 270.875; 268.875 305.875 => -3.0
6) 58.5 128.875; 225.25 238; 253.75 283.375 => 0.5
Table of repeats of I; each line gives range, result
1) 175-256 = 0.7286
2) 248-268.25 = 1.151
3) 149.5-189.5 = 0.4463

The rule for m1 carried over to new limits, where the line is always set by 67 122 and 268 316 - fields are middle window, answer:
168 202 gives 0.399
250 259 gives 0.000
